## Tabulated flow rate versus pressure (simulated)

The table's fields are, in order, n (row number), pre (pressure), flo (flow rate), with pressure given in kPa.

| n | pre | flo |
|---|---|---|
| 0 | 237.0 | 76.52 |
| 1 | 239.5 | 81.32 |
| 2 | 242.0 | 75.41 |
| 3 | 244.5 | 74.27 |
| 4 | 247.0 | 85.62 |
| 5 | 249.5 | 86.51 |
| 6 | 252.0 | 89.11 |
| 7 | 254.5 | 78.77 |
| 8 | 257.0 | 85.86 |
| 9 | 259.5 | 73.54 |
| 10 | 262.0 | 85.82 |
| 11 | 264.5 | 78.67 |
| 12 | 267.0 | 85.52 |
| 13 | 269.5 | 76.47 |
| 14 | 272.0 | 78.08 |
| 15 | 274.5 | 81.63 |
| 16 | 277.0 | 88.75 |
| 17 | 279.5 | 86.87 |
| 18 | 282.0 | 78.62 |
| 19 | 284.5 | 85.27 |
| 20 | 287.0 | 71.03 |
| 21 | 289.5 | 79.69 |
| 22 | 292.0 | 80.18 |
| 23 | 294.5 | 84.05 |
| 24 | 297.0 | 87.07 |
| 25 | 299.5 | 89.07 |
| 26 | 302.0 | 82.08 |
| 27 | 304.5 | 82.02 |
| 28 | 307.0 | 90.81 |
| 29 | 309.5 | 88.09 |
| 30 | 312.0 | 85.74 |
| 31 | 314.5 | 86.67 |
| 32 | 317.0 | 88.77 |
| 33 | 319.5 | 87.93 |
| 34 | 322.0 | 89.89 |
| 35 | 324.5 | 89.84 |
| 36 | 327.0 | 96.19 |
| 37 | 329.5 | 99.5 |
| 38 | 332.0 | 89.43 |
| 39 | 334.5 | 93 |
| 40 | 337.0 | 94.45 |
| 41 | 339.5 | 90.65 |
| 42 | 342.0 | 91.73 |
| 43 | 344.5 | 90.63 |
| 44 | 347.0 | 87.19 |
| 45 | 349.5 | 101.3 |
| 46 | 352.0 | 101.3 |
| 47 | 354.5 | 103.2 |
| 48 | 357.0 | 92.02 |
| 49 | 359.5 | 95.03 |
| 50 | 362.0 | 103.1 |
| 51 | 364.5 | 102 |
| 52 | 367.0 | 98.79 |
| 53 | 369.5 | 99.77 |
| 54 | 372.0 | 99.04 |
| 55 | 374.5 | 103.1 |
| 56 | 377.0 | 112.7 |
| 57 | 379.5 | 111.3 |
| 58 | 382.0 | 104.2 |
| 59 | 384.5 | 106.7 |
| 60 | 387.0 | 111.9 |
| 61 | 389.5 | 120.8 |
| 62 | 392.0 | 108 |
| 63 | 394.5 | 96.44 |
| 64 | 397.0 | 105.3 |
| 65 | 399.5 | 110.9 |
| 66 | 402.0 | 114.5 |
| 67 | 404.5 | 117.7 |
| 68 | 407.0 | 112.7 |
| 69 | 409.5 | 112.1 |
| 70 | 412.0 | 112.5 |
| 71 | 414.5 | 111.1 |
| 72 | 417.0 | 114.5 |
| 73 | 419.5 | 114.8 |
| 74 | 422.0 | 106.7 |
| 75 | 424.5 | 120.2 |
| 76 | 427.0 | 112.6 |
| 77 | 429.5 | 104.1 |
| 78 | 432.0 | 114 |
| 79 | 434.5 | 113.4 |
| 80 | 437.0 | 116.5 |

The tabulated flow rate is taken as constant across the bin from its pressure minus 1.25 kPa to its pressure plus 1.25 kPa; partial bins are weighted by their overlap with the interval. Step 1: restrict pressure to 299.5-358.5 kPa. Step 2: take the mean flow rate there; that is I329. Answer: 91.4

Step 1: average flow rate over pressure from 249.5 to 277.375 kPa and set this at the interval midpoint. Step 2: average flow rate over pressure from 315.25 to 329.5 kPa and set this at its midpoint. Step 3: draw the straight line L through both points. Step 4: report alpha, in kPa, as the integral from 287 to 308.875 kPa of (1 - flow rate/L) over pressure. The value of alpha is 0.9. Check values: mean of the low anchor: 82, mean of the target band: 83.7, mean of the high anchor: 91.2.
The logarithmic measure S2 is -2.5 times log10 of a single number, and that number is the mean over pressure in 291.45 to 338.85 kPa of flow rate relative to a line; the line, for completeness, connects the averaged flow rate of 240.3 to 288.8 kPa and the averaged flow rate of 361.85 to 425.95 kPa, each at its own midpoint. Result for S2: 0.04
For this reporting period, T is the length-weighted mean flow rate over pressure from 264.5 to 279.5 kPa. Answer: 82.2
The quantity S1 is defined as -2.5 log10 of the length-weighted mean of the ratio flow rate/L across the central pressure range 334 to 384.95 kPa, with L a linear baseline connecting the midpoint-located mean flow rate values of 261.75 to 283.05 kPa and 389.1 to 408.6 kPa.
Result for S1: 0.03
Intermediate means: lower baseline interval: 82.1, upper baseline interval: 110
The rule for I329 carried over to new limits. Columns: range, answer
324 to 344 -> 93.1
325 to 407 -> 102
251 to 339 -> 85.4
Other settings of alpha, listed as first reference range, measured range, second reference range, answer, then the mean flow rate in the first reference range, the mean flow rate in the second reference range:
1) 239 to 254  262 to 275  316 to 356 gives 0.64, 81.9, 93.5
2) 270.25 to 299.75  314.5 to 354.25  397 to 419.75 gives 0.69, 82.2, 113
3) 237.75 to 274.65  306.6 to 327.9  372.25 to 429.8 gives 0.99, 81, 111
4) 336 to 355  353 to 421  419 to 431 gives -2.38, 94.7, 112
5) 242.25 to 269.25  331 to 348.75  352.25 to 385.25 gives 1.05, 81.9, 102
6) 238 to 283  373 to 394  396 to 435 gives -0.64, 81.7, 112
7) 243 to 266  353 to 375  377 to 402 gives 0.93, 82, 109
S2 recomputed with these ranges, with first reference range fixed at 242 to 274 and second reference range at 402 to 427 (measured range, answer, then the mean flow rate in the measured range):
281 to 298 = 0.09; 80.8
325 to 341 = 0.04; 93.6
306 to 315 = 0.05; 87.8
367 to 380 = 0.01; 104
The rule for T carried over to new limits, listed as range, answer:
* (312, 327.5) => 89.2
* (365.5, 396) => 106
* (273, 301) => 82.9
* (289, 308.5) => 84.6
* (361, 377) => 102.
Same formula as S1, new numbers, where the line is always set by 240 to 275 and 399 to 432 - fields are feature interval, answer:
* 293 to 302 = 0.04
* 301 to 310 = 0.06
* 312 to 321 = 0.06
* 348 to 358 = 0.01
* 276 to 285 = 0.01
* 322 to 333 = 0.02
